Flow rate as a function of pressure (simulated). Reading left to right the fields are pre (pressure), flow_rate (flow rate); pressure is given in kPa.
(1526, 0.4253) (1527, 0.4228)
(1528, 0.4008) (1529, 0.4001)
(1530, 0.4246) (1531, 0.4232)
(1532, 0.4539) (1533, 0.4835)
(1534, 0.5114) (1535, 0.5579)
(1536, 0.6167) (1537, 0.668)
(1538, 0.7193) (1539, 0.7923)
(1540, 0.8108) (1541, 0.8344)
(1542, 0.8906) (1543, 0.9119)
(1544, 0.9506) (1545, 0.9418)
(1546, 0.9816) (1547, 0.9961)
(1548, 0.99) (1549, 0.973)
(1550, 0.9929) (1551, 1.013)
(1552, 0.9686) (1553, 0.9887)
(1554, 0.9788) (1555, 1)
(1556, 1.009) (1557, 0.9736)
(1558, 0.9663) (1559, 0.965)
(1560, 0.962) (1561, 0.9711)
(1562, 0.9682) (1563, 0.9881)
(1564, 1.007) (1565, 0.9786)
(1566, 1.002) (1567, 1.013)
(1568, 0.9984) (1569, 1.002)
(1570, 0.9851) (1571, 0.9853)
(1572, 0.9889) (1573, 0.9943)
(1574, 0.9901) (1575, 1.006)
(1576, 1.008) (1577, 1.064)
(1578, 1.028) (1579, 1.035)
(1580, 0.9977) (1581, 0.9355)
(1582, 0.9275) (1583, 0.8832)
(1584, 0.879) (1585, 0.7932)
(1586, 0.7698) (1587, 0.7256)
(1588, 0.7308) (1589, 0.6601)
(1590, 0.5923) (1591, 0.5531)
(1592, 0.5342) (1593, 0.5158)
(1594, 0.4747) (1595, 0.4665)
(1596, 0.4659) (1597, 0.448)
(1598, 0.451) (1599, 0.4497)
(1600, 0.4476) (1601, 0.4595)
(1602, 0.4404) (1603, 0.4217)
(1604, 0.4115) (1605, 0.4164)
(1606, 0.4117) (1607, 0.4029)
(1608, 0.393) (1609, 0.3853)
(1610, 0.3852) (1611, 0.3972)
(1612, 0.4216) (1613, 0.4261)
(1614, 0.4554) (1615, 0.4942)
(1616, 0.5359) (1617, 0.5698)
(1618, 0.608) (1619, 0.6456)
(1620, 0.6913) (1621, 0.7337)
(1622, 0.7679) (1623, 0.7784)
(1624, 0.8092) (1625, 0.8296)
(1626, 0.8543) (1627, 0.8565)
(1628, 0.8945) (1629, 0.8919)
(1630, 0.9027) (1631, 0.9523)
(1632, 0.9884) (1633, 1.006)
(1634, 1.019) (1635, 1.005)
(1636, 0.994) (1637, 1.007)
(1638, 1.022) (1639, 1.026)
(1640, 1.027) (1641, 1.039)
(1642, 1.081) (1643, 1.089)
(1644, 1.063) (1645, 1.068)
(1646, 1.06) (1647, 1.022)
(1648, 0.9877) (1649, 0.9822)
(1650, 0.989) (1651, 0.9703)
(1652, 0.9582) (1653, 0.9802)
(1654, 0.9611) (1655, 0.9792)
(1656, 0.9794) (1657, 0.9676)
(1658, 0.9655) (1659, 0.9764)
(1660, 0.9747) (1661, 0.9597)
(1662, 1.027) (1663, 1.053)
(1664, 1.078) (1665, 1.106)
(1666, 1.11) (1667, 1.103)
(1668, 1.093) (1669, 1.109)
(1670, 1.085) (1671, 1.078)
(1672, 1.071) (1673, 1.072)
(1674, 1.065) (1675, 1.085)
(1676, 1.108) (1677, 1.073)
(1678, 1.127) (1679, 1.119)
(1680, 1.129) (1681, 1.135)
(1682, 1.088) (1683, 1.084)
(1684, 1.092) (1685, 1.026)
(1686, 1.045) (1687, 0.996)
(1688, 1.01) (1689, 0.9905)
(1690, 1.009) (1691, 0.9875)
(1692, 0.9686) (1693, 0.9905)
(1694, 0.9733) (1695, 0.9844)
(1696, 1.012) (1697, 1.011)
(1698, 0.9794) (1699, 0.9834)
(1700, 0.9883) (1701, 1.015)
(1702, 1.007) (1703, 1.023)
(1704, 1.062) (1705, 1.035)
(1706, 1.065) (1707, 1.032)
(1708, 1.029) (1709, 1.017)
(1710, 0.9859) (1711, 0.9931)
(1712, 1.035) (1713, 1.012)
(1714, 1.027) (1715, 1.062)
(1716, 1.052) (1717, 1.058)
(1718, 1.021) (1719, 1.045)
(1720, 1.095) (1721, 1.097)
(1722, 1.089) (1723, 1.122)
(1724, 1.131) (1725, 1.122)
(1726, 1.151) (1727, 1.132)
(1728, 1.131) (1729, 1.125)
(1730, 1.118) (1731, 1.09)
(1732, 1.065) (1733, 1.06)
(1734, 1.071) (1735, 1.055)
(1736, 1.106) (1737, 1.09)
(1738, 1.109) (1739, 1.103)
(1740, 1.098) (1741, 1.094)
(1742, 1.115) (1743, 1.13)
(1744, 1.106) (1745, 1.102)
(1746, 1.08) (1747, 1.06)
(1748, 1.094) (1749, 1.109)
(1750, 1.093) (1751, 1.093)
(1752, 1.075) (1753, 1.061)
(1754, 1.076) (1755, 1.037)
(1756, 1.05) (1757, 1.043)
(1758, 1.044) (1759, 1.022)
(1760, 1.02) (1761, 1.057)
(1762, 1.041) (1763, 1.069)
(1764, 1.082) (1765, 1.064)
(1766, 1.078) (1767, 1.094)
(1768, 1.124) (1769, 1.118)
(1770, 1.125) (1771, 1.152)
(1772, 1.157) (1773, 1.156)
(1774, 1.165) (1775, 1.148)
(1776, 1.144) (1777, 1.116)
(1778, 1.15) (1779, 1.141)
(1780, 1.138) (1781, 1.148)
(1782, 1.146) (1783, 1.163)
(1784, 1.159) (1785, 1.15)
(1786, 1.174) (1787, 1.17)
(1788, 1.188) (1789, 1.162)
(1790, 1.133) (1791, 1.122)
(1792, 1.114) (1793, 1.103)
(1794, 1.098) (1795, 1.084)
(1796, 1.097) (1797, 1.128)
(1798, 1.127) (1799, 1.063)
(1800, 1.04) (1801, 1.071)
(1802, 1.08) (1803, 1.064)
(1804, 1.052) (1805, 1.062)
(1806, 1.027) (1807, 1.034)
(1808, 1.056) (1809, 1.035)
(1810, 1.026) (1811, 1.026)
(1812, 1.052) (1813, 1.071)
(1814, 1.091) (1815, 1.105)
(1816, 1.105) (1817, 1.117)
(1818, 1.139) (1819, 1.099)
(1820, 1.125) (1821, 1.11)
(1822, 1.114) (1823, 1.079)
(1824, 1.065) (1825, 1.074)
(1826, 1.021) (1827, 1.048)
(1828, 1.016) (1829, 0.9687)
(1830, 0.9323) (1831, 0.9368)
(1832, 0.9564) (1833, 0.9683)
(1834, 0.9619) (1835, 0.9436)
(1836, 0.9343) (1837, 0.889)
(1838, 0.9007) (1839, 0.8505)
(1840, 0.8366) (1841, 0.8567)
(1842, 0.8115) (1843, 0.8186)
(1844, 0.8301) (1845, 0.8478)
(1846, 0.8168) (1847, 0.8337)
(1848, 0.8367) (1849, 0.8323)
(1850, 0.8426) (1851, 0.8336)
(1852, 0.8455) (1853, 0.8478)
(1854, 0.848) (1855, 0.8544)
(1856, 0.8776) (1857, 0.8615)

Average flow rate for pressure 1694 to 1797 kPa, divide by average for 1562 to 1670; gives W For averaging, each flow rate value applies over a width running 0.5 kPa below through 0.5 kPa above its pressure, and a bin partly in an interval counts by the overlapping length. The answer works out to 1.31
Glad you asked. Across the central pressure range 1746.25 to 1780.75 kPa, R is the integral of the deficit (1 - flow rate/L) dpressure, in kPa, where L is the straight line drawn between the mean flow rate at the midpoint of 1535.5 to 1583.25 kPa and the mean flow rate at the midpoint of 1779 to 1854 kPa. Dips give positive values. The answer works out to -2.99 kPa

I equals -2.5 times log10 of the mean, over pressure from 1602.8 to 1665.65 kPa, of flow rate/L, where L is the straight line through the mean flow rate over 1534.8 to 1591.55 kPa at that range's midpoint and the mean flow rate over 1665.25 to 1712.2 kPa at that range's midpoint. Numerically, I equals 0.19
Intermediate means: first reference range 0.912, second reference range 1.04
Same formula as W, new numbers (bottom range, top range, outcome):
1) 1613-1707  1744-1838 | 1.11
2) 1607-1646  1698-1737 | 1.34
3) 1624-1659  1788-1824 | 1.11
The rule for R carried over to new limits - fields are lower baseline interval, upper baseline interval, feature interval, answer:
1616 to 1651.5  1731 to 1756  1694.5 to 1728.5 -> -0.3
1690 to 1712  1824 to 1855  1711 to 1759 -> -5.0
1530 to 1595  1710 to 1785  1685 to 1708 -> 0.4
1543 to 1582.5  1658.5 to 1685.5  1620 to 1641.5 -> 2.6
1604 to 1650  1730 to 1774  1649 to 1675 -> -4.8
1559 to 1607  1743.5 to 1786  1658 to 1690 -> -4.4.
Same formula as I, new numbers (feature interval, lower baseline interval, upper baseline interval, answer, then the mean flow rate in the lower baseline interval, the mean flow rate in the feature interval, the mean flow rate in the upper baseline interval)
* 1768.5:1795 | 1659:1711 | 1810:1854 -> -0.16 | 1.04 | 1.14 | 0.962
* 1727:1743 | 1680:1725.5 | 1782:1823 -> -0.04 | 1.04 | 1.1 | 1.1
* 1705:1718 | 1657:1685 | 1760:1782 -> 0.06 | 1.07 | 1.03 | 1.12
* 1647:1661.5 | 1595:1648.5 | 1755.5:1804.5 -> -0.21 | 0.722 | 0.975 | 1.11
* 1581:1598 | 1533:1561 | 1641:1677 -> 0.39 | 0.882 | 0.654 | 1.04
